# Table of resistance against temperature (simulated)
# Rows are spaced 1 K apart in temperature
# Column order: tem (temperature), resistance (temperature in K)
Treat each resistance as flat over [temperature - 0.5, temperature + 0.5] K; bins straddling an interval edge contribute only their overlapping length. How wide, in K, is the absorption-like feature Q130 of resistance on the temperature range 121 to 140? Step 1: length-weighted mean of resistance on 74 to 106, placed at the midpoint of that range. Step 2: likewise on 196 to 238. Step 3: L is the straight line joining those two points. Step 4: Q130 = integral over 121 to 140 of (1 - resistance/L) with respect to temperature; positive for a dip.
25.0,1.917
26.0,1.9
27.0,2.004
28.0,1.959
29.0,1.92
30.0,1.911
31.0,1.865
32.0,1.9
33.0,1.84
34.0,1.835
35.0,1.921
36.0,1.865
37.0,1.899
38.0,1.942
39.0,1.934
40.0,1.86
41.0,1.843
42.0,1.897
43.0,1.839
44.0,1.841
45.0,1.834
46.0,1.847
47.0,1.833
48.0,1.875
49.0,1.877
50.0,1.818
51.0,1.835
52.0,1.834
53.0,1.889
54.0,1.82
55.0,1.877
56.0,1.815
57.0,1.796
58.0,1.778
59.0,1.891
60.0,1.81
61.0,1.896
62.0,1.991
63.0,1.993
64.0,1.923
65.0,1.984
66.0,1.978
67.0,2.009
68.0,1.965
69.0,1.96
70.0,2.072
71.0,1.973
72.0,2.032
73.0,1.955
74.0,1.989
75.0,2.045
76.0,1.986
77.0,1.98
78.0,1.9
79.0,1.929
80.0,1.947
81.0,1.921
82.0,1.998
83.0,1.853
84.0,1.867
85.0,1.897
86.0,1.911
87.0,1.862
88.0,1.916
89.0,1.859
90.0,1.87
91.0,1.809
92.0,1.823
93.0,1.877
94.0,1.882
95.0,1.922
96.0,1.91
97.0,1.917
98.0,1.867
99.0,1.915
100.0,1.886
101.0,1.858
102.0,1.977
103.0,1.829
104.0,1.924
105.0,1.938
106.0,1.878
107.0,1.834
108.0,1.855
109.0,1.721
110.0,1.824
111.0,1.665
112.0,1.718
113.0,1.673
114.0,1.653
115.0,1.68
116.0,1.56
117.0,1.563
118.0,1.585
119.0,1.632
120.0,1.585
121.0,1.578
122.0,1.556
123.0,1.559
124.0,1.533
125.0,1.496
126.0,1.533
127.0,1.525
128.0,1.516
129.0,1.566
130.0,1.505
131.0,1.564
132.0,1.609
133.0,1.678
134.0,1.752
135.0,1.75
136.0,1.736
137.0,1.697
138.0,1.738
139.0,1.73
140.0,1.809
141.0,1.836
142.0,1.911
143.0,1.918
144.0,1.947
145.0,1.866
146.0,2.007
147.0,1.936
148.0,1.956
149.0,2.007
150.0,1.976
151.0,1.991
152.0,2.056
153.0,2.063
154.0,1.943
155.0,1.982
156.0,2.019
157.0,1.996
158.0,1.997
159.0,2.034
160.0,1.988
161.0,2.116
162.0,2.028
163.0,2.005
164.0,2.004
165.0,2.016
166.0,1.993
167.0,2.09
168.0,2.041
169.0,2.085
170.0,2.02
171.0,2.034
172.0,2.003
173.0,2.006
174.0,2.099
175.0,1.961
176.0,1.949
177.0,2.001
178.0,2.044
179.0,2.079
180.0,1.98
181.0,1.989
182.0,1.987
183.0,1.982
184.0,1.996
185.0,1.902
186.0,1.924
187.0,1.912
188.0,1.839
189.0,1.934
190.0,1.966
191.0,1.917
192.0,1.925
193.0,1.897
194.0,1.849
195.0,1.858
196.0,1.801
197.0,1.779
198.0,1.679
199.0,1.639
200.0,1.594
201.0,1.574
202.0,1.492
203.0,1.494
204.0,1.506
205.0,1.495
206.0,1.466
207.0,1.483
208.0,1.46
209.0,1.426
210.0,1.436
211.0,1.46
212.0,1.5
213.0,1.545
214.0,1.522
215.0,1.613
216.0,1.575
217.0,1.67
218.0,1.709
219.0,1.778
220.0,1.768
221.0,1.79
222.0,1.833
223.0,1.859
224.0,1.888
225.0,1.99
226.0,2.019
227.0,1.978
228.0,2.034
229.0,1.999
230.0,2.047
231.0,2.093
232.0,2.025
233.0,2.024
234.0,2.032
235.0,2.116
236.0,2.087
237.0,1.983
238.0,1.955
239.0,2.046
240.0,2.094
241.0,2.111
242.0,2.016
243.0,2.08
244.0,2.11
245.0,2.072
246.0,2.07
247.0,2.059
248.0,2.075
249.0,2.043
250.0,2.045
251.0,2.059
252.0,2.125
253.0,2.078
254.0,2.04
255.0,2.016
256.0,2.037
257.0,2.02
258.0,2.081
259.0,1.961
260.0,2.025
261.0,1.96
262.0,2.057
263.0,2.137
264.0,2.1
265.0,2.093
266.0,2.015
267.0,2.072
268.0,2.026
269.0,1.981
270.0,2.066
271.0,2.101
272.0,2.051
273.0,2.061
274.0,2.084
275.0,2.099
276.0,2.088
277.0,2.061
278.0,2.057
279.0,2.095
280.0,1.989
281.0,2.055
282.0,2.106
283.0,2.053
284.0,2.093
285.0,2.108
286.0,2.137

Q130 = 2.4 K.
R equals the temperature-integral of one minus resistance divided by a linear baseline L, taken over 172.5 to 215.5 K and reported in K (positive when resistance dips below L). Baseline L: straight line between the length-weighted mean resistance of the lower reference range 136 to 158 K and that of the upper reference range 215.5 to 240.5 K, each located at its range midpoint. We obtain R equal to 3.62 K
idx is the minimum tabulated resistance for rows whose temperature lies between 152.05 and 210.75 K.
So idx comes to 1.426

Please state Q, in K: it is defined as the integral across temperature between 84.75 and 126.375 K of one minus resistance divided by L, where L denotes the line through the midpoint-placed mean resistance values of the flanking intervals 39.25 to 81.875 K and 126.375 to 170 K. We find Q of 2.8 K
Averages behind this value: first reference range 1.91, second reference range 1.88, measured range 1.77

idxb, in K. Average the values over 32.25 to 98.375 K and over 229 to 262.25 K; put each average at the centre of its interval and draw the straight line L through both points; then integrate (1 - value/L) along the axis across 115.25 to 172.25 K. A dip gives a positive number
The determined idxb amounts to 4.0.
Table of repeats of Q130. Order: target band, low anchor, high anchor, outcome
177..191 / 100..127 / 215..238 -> -1.0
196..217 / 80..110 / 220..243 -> 4.6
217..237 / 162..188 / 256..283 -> 0.8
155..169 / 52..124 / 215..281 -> -0.7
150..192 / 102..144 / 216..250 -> -4.2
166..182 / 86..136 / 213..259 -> -1.5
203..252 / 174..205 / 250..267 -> 2.7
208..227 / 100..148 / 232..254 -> 2.9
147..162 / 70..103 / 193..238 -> -1.4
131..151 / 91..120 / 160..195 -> 0.6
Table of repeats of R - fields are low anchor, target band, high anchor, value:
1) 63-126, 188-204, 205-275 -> 1.24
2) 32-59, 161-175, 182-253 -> -1.38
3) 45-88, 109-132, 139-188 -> 4.19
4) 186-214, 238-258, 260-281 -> -1.32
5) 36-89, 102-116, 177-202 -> 0.82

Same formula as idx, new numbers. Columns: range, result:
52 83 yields 1.778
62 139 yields 1.496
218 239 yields 1.709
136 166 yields 1.697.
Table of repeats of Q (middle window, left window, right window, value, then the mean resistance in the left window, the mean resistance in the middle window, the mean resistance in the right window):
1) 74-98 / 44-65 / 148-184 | 0.0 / 1.86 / 1.91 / 2.02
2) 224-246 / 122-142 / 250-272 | -0.8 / 1.64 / 2.04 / 2.05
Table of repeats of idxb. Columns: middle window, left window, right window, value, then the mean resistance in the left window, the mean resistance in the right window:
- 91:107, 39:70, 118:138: -1.6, 1.88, 1.6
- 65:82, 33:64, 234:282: -0.8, 1.87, 2.06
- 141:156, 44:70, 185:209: -1.6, 1.89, 1.71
